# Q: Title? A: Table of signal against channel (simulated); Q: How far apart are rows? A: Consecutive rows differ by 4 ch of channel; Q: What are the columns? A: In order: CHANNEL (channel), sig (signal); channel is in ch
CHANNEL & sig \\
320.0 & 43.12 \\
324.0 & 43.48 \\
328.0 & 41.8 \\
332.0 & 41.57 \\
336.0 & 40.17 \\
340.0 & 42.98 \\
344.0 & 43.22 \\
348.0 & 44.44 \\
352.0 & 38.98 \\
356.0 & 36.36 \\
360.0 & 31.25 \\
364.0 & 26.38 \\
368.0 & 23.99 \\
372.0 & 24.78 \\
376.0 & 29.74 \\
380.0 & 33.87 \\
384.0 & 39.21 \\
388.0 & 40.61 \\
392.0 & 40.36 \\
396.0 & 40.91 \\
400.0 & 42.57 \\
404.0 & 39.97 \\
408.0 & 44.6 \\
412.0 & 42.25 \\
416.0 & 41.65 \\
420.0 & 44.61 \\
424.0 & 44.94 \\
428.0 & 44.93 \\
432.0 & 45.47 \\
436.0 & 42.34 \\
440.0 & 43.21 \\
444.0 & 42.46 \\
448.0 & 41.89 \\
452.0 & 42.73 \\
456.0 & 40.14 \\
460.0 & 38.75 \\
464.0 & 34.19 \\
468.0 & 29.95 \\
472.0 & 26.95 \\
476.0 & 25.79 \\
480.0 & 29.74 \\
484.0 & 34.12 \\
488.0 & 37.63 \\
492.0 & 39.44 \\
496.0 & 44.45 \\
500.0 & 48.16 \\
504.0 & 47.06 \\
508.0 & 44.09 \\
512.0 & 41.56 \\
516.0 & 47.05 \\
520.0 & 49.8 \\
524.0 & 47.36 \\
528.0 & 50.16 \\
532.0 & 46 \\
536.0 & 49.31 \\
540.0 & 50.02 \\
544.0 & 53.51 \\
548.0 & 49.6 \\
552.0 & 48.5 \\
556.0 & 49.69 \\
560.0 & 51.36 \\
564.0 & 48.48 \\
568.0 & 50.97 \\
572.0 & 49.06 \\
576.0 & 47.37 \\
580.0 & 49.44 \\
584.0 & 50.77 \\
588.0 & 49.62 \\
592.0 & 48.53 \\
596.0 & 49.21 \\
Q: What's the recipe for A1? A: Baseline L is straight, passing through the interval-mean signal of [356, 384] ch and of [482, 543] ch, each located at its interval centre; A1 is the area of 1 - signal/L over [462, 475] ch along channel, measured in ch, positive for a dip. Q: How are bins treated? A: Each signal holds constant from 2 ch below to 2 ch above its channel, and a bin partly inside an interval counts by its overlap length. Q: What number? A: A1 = 3.34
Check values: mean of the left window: 29.7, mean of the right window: 45.2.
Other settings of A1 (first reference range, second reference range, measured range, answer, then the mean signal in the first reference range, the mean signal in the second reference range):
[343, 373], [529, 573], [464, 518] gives 8.3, 33.7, 49.7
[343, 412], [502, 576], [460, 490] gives 8.3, 36.6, 48.5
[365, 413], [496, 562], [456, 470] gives 2.5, 36.6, 48.2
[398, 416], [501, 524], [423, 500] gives 9.8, 42.3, 46.1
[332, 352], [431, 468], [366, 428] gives 4.2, 42.2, 40.5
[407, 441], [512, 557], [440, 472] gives 5.0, 43.8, 48.8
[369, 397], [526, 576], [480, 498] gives 2.6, 35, 49.6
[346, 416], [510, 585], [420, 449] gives -2.3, 36.6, 48.9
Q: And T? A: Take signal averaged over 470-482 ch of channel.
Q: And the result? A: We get 27.5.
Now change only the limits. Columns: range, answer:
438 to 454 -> 42.6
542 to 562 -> 50.5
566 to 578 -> 49.1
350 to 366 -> 33.2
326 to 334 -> 41.7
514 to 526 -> 48.1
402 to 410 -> 42.3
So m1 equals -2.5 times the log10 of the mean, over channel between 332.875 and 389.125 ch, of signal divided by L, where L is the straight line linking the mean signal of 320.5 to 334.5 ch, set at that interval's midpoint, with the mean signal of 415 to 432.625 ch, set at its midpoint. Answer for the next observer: 0.209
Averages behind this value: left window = 42.3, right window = 44.4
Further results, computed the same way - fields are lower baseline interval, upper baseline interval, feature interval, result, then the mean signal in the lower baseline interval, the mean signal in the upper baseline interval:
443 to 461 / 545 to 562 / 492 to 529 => 0.00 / 41.3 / 50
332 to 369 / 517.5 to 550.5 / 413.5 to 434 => -0.06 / 37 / 49.4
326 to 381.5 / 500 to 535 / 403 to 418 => -0.07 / 35.7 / 46.8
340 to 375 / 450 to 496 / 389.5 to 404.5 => -0.19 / 34.1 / 34.9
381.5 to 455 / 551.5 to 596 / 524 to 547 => -0.04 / 42.4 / 49.5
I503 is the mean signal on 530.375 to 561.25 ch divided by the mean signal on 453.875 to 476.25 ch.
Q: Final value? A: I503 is 1.5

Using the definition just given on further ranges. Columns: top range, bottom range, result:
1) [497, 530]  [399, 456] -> 1.09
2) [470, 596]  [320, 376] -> 1.23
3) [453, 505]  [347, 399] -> 1.06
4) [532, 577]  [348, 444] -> 1.29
